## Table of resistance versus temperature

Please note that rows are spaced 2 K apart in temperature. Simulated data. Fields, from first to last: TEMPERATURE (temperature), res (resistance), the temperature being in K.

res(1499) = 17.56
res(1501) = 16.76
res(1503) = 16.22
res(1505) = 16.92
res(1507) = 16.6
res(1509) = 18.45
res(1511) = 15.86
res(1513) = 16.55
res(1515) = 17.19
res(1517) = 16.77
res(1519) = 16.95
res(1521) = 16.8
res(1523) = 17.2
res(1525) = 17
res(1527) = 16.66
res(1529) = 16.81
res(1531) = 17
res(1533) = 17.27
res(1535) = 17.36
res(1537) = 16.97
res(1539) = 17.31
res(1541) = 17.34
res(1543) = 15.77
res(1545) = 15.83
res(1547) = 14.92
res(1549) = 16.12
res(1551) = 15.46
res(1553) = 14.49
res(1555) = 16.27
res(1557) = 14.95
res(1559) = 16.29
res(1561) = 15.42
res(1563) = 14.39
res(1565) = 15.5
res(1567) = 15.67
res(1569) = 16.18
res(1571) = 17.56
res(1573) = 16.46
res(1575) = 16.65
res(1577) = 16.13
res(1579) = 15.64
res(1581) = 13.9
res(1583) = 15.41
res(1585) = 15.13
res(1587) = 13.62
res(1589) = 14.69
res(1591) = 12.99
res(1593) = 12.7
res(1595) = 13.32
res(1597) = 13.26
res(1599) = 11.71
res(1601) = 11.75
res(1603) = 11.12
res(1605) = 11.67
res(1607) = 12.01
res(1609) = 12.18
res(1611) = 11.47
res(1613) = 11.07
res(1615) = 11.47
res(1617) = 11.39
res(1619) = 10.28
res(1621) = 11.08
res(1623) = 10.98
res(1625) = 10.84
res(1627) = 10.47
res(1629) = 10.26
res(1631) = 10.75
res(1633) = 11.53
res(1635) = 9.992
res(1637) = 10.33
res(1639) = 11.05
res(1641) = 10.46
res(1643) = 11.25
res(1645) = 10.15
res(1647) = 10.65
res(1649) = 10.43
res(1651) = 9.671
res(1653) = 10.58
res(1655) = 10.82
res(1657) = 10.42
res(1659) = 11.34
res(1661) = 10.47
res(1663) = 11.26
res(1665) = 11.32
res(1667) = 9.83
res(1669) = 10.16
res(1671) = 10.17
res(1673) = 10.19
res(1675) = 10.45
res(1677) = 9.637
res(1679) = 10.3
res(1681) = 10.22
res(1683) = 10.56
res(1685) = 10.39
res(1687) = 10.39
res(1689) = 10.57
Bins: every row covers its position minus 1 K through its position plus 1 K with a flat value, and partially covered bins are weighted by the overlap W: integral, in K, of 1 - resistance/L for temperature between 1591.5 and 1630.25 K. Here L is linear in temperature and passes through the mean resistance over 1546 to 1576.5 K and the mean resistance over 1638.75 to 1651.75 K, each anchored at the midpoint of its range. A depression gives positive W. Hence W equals 3.4 K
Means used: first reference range 15.8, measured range 11.5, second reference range 10.5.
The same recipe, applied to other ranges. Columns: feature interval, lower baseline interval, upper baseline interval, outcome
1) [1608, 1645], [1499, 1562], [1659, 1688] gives 4.5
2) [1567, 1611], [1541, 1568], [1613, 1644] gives -1.9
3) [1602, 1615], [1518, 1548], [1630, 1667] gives 1.2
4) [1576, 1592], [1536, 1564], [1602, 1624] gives -1.5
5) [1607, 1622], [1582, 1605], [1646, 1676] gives 1.2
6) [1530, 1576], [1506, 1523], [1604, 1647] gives -4.0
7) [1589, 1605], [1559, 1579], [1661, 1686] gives 2.2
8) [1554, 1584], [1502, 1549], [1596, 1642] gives -3.4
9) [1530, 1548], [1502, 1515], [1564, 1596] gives -0.6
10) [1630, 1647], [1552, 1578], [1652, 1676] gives 1.8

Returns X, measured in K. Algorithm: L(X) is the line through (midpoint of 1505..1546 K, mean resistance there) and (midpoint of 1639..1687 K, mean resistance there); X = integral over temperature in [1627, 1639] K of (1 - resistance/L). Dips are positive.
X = 1.3 K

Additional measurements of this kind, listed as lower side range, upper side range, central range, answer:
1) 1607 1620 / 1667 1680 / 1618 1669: 0.5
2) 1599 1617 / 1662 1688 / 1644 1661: 0.4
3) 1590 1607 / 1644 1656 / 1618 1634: 0.7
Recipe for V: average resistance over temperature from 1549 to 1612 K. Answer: 14.4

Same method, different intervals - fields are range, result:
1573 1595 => 14.7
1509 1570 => 16.3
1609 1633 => 11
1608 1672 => 10.8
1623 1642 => 10.6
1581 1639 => 11.9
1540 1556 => 15.8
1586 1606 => 12.7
